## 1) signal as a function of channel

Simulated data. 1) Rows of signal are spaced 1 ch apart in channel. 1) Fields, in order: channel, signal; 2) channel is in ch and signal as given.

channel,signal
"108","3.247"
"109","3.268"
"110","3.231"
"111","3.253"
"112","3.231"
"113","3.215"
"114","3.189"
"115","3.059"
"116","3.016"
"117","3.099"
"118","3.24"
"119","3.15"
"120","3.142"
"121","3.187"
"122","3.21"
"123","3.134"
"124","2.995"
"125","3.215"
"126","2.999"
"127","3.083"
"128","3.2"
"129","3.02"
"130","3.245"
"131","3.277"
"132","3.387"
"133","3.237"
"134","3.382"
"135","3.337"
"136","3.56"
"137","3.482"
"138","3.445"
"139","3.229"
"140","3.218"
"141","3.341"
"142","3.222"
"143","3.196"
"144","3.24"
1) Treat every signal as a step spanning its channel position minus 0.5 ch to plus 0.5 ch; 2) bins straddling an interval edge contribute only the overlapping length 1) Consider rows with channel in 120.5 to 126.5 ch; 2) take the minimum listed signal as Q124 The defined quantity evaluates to 2.995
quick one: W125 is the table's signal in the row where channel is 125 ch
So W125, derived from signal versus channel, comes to 3.215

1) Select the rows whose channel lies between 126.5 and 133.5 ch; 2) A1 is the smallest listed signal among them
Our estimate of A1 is 3.02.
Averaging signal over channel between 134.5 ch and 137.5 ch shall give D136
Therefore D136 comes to 3.46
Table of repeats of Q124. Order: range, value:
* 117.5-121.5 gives 3.142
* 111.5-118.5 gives 3.016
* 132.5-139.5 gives 3.229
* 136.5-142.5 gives 3.218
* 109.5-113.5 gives 3.215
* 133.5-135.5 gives 3.337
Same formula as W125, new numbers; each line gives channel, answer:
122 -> 3.21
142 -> 3.222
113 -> 3.215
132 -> 3.387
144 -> 3.24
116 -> 3.016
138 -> 3.445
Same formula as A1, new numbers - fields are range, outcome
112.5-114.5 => 3.189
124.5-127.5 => 2.999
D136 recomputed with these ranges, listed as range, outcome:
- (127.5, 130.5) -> 3.15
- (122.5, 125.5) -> 3.11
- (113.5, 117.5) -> 3.09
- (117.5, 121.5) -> 3.18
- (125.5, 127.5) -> 3.04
